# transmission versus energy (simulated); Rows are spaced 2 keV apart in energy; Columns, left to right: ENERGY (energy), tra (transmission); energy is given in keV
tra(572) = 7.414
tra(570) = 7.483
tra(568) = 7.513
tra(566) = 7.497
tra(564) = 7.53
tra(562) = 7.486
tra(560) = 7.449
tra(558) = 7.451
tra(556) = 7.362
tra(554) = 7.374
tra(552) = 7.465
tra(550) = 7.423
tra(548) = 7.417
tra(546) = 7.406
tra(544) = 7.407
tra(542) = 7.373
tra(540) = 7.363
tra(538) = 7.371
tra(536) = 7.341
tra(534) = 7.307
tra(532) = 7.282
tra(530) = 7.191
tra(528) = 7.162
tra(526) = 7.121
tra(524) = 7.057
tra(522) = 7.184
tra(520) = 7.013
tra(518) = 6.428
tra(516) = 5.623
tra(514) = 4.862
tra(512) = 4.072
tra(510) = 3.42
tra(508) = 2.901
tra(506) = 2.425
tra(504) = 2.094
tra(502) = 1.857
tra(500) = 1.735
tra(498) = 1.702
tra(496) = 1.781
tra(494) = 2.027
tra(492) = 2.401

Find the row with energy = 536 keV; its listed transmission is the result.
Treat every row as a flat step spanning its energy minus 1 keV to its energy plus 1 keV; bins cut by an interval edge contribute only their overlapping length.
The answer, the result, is 7.341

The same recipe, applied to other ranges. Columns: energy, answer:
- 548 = 7.417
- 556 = 7.362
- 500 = 1.735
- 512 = 4.072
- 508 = 2.901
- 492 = 2.401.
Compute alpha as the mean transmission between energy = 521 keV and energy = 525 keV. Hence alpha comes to 7.12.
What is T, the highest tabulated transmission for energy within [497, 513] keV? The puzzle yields 4.072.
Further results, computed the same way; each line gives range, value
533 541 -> 7.371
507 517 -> 5.623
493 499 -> 2.027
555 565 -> 7.53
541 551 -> 7.423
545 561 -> 7.465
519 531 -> 7.191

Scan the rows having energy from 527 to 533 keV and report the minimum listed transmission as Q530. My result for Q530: 7.162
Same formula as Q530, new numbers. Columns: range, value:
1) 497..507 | 1.702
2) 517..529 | 6.428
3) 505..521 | 2.425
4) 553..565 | 7.362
